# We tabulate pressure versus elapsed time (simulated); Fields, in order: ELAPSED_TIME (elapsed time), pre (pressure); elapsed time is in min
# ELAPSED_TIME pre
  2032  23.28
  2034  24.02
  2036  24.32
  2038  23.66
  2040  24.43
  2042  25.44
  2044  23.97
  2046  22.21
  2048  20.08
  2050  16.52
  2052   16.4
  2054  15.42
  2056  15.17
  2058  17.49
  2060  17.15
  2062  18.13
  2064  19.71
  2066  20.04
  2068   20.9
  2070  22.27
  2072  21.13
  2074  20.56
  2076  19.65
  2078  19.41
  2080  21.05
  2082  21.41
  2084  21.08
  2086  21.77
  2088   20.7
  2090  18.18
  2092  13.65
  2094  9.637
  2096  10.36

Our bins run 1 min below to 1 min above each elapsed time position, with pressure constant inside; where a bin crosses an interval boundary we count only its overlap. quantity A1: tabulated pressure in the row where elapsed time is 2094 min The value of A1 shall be 9.637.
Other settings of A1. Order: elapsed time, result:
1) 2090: 18.18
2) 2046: 22.21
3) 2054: 15.42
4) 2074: 20.56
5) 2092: 13.65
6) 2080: 21.05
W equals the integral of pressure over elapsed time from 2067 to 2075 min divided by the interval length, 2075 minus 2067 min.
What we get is 21.2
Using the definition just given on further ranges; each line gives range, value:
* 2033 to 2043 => 24.4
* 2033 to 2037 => 24.2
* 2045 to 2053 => 18.8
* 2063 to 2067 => 19.9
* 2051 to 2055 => 15.9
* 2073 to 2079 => 19.9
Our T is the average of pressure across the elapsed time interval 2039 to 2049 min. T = 23.2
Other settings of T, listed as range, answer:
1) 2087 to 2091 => 19.4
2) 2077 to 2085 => 20.7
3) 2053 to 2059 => 16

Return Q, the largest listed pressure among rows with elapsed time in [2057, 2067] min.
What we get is 20.04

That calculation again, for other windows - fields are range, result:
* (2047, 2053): 20.08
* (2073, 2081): 21.05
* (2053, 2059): 17.49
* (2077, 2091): 21.77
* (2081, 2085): 21.41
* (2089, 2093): 18.18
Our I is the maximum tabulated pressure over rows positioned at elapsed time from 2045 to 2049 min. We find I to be 22.21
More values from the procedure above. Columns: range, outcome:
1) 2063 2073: 22.27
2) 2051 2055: 16.4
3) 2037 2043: 25.44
